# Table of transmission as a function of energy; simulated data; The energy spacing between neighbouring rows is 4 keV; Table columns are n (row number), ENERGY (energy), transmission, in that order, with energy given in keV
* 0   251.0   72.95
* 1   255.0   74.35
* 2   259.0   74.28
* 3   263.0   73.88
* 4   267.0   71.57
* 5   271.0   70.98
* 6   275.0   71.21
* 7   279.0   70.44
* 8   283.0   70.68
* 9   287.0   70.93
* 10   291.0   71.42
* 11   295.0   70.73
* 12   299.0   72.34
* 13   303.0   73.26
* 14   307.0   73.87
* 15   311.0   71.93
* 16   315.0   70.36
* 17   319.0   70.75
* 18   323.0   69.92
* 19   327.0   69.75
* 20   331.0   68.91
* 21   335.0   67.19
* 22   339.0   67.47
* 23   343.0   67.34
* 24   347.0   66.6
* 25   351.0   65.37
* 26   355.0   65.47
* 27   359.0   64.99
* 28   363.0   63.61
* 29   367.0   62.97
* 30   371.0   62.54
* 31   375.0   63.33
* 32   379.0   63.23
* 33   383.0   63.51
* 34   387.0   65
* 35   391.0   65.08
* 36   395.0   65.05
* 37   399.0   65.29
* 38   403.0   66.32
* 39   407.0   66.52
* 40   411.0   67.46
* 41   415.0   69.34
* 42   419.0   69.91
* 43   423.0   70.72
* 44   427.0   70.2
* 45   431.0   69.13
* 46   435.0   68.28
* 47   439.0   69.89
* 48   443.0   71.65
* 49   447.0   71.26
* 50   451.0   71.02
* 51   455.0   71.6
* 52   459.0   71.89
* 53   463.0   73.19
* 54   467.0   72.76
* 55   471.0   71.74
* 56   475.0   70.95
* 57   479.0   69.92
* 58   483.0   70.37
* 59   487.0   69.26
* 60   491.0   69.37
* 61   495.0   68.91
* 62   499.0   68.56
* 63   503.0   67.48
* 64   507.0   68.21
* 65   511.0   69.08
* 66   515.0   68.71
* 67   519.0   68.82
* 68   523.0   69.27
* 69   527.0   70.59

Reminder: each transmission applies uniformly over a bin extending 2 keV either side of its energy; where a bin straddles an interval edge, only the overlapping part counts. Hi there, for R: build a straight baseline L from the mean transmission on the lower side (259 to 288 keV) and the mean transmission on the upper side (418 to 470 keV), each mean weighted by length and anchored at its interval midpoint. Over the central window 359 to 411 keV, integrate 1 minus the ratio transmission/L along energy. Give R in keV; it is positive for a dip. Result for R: 4.9 keV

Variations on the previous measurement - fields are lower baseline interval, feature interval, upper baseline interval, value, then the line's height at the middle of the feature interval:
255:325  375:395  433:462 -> 2.0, 71.2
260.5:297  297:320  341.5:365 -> -1.0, 69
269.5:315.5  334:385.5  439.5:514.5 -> 4.5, 71.1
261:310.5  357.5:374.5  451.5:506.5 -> 1.8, 71.2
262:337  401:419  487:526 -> 0.6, 69.8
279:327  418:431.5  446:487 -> 0.2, 71.4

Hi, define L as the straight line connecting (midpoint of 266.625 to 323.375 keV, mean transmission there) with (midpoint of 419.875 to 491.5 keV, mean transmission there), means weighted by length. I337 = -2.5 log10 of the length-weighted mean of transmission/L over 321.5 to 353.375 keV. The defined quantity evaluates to 0.05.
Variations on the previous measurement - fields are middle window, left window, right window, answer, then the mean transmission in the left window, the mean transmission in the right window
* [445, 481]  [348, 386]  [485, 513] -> -0.07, 64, 68.7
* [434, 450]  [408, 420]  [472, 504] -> -0.02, 68.6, 69.5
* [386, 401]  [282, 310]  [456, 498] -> 0.10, 71.9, 70.8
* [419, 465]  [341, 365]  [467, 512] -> -0.04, 65.6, 69.6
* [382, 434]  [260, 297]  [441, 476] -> 0.07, 71.4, 71.8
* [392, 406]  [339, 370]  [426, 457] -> 0.04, 65.3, 70.4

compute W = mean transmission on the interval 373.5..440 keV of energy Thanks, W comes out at 66.9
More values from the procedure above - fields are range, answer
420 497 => 70.6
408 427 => 69.3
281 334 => 71.1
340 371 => 65.1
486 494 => 69.3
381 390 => 64.3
